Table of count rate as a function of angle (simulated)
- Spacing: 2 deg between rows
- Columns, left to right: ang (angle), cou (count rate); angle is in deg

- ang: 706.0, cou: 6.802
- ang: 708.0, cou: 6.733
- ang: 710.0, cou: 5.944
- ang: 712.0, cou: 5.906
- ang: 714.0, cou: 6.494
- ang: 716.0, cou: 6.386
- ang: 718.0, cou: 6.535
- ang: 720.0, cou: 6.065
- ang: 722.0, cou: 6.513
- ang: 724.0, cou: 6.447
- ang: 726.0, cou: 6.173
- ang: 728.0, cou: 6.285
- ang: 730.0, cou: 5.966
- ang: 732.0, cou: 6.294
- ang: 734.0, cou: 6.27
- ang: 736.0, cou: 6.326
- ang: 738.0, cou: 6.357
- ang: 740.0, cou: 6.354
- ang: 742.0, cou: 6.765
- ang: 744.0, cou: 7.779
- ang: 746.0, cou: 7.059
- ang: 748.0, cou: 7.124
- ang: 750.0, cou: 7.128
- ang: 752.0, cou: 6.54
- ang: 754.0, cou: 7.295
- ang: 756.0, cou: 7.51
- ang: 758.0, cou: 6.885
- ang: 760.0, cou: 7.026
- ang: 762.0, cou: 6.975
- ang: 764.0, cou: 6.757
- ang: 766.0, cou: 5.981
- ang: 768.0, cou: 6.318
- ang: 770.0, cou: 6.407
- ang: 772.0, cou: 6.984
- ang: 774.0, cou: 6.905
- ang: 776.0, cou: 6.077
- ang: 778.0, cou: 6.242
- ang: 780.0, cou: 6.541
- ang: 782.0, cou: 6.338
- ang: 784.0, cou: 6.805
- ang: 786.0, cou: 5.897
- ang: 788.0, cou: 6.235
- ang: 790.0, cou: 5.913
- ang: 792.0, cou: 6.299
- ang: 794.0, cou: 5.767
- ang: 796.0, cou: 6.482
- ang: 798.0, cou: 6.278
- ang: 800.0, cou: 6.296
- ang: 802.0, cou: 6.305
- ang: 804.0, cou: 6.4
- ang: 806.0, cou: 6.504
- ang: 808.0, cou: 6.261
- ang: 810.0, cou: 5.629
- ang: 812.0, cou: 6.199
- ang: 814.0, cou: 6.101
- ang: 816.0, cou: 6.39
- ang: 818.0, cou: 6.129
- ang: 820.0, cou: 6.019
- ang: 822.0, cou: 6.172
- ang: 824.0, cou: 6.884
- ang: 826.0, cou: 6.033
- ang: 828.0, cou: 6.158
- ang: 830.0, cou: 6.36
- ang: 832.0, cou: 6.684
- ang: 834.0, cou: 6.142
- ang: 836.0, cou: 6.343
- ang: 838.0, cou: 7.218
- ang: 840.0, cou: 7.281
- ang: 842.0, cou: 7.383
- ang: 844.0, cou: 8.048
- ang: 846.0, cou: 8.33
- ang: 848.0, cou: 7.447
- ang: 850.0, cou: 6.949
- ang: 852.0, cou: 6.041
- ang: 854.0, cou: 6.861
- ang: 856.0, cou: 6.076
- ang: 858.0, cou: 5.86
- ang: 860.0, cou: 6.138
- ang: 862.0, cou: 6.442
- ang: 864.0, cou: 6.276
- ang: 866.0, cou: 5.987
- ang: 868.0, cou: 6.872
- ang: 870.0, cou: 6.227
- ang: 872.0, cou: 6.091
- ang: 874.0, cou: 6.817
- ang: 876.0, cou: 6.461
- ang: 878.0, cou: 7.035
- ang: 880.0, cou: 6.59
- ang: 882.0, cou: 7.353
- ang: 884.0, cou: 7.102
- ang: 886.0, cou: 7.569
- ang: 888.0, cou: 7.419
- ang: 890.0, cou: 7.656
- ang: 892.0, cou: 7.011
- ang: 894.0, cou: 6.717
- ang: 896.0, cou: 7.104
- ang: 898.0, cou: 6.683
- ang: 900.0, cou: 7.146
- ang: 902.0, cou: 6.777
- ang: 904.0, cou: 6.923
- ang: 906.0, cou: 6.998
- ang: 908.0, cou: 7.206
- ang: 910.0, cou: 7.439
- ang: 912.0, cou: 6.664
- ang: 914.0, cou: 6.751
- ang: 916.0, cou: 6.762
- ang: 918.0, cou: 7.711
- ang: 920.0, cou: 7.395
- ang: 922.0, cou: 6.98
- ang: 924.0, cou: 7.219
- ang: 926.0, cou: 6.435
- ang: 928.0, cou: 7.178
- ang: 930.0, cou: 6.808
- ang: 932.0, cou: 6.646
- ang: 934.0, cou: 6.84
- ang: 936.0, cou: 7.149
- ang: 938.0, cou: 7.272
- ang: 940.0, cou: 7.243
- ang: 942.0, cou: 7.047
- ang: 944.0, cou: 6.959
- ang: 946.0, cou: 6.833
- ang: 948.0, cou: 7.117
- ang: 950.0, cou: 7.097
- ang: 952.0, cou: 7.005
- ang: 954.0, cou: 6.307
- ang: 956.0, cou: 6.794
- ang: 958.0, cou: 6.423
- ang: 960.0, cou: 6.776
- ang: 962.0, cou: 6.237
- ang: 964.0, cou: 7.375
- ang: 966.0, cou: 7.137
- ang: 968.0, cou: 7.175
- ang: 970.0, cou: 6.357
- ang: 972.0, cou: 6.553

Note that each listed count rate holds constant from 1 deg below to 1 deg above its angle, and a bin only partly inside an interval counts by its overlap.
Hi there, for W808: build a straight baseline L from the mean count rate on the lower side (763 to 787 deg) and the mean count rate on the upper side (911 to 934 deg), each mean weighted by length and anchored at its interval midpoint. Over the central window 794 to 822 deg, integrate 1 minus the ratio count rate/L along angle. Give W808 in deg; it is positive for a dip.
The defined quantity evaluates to 1.5 deg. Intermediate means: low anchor 6.44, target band 6.21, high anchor 6.95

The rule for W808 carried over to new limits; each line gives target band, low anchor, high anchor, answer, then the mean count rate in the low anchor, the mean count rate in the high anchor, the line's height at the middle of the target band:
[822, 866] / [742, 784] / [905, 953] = 1.4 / 6.79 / 7.03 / 6.91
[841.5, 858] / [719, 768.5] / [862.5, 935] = -0.6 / 6.65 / 6.91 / 6.83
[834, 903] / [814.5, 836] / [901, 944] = -2.5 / 6.29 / 7.02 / 6.62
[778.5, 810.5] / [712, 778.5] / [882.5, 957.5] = 2.2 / 6.6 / 7.02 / 6.72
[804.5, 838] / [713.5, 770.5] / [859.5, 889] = 2.0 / 6.62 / 6.7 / 6.67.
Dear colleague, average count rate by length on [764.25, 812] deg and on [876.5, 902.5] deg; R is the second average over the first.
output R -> 1.12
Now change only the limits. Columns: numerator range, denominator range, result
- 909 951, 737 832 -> 1.08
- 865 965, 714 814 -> 1.07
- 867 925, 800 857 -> 1.06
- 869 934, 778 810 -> 1.11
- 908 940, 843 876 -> 1.06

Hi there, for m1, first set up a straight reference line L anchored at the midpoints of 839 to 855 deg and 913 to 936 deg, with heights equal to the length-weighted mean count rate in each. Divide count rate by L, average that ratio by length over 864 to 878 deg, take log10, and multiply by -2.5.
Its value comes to 0.12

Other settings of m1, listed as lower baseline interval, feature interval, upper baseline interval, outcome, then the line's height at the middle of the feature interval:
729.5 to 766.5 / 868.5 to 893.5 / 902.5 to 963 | -0.007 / 6.89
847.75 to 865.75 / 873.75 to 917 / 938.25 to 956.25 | -0.061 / 6.63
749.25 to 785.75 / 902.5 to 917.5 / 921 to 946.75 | -0.008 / 6.93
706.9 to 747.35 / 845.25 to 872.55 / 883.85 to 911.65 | 0.068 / 6.96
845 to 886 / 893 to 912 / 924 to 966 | -0.033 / 6.77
